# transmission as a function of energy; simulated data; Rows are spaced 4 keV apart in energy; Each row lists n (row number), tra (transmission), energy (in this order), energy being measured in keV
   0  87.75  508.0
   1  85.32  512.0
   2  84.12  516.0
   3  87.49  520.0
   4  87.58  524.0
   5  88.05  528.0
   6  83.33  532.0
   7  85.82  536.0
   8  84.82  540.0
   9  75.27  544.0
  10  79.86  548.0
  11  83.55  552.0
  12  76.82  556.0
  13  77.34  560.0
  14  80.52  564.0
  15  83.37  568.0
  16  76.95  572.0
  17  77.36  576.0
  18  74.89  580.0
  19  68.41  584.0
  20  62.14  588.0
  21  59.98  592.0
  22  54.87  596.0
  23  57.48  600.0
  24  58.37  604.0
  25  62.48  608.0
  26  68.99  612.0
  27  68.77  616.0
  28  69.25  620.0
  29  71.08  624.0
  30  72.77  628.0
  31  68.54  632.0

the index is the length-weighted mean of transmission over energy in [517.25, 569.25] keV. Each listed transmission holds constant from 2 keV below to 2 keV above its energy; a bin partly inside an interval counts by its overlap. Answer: 82.6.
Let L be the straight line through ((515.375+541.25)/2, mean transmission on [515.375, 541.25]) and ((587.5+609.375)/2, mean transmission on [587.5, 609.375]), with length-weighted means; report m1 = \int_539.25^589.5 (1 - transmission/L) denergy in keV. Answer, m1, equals -3.5 keV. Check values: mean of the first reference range 86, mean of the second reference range 58.9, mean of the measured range 77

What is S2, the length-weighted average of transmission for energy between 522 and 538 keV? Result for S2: 86.2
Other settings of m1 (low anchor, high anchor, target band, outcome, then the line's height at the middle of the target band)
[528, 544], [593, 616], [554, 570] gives -0.9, 75.3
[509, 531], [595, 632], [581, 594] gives 1.3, 71.2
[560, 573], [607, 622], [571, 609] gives 4.7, 74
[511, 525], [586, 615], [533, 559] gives -1.2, 77.5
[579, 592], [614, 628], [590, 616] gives 2.8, 68.4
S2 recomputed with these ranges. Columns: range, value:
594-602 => 56.2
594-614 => 60.4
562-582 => 78.6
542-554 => 79.6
